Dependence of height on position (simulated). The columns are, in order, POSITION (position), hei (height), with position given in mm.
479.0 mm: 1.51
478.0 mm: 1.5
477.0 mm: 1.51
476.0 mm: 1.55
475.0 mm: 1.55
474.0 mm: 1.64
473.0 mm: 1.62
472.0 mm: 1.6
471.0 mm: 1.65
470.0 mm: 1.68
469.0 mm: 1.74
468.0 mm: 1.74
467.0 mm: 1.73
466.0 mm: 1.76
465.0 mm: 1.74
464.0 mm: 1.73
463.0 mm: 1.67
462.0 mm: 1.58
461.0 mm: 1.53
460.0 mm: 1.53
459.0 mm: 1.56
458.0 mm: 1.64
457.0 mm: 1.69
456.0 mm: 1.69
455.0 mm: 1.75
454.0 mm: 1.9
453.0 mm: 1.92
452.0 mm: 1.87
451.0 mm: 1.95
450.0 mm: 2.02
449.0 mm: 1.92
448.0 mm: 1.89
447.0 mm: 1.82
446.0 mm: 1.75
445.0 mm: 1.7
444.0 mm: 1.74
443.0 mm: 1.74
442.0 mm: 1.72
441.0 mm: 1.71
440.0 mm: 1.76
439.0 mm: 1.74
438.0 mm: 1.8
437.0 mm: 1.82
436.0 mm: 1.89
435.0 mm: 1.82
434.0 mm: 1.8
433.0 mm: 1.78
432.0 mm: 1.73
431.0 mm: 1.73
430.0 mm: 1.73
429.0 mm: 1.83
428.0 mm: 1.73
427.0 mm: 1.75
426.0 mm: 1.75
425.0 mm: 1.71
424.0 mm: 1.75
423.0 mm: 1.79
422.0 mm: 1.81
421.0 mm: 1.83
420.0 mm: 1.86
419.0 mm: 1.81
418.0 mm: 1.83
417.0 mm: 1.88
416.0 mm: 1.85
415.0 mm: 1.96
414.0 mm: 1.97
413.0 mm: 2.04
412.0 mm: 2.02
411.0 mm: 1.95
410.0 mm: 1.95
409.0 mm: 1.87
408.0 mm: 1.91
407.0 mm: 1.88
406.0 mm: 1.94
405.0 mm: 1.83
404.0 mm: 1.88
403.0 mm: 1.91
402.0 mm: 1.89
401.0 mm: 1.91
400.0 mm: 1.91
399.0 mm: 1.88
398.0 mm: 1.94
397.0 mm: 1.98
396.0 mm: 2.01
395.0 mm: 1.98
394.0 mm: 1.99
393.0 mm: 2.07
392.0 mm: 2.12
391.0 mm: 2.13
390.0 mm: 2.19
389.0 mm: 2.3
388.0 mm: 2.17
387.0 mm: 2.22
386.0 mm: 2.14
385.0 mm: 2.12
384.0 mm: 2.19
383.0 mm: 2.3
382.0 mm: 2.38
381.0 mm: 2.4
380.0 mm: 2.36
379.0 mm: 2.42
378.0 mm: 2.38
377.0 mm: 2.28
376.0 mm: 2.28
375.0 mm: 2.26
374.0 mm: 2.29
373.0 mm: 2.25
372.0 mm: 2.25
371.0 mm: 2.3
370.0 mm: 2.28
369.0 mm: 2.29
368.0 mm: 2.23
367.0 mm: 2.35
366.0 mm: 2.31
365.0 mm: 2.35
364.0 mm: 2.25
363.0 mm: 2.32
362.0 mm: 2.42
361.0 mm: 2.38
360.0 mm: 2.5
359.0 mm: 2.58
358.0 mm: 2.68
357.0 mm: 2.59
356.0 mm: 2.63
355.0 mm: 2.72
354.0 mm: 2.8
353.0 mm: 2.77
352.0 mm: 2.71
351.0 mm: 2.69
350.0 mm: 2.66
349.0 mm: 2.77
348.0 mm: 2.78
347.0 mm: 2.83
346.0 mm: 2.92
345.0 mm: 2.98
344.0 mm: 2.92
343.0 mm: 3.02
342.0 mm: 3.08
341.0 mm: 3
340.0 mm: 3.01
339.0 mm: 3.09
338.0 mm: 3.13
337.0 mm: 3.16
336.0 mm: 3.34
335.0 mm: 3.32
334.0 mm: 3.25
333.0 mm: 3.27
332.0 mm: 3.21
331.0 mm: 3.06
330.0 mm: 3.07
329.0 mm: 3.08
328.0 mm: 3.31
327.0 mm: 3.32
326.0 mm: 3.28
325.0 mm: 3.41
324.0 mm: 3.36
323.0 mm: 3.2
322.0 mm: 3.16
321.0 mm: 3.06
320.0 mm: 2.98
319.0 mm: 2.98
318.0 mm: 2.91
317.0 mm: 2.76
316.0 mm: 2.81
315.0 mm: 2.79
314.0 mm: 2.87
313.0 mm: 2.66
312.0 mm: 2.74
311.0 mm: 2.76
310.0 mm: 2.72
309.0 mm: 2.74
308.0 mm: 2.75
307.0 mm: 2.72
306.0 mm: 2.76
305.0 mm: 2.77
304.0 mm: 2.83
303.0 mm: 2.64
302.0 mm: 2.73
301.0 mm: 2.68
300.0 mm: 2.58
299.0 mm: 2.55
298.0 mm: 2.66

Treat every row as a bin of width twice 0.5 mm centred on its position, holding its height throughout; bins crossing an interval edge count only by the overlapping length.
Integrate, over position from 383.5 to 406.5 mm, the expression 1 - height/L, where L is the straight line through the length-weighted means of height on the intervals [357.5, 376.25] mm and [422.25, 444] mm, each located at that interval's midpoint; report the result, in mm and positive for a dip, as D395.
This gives 0.8 mm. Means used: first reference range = 2.35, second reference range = 1.77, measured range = 2.03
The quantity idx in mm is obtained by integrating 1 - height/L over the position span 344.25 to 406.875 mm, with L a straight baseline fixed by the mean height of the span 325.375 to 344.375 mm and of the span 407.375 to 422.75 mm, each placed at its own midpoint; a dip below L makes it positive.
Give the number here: 5.08 mm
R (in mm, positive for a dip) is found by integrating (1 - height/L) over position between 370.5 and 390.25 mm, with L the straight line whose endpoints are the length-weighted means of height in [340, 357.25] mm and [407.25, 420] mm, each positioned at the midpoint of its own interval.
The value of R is 0.87 mm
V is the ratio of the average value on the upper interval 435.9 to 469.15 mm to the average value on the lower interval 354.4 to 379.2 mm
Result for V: 0.7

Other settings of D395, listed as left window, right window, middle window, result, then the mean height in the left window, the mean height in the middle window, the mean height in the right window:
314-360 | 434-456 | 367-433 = 8.0 mm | 2.98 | 2.02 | 1.82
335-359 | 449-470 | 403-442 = 5.2 mm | 2.88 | 1.83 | 1.74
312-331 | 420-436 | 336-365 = -0.6 mm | 3.05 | 2.77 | 1.78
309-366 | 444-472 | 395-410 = 2.4 mm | 2.89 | 1.91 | 1.74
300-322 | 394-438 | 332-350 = -3.6 mm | 2.8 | 3.04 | 1.86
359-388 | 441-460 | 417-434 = 1.5 mm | 2.31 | 1.78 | 1.78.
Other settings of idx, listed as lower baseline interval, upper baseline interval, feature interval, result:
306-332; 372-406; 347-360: -0.7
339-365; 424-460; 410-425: 1.2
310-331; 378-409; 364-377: 0.5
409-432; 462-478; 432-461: -0.6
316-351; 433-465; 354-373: 2.2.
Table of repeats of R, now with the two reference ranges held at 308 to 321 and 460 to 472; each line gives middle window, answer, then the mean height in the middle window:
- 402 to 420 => 1.6 mm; 1.91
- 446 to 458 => -0.4 mm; 1.84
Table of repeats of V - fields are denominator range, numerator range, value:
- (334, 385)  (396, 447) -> 0.70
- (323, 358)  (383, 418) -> 0.66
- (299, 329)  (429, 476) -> 0.60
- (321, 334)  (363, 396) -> 0.70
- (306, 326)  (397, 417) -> 0.66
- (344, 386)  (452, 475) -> 0.68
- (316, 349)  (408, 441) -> 0.59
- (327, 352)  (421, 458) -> 0.59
